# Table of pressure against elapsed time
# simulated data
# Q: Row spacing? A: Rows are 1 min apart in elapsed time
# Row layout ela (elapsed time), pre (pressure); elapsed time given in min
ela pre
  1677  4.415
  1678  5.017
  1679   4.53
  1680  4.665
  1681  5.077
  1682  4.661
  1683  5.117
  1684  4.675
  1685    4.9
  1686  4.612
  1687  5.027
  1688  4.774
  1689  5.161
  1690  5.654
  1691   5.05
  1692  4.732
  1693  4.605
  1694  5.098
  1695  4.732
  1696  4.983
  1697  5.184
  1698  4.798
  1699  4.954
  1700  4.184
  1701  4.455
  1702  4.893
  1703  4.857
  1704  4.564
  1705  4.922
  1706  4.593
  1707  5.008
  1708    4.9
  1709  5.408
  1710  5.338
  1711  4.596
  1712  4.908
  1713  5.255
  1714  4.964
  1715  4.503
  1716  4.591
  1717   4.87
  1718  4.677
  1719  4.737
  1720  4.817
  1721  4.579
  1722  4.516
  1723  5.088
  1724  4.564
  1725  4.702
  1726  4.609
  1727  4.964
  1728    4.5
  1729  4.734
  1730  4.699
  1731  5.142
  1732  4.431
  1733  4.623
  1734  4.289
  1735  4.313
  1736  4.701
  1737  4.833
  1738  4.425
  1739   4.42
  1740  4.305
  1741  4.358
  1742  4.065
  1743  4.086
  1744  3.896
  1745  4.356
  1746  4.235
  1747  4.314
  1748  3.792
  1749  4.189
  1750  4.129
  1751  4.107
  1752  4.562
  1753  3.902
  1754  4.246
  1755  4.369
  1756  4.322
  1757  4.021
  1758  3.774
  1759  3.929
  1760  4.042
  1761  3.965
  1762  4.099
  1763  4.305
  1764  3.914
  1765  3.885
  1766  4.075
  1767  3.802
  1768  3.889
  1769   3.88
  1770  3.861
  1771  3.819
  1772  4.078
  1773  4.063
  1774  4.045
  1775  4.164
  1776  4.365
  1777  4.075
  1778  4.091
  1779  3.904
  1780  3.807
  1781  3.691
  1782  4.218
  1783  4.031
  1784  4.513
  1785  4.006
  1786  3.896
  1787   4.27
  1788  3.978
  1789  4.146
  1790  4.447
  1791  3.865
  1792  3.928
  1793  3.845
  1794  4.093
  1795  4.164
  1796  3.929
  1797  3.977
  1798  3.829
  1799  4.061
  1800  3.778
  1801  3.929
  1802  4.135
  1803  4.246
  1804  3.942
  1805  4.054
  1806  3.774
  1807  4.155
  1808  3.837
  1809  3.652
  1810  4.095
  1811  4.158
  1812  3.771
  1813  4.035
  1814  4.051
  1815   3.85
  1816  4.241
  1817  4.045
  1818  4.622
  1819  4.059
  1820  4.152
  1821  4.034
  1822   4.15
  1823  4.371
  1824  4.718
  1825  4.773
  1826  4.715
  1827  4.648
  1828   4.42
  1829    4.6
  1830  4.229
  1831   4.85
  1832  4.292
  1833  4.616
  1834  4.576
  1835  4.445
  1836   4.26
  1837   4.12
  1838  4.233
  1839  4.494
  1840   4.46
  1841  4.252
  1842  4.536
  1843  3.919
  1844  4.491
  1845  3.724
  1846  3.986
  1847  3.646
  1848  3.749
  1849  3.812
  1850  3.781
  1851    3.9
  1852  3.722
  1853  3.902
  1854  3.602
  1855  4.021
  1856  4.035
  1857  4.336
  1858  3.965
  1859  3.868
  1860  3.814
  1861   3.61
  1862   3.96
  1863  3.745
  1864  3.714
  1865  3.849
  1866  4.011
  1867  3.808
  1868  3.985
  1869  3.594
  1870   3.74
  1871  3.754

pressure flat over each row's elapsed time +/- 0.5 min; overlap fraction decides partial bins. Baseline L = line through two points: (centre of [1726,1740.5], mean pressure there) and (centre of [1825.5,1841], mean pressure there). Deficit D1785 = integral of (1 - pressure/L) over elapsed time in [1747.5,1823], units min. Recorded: 8.0 min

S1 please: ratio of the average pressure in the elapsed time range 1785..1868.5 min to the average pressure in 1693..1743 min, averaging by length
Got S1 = 0.9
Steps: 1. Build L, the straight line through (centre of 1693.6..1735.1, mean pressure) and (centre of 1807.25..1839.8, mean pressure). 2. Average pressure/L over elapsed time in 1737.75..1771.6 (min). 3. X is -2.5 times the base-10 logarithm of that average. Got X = 0.13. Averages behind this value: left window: 4.78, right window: 4.29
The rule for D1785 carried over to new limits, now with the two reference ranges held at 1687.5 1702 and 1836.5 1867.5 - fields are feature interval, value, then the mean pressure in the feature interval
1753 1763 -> 0.95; 4.09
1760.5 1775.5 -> 1.58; 3.99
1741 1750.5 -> 0.95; 4.13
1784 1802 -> 1.20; 4.03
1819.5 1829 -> -0.74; 4.45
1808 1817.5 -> 0.49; 3.98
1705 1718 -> -0.32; 4.9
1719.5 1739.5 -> 0.15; 4.65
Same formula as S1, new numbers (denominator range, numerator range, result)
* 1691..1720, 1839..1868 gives 0.82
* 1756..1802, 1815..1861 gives 1.04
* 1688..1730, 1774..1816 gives 0.83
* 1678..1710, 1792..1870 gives 0.84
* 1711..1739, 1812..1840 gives 0.93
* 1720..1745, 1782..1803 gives 0.89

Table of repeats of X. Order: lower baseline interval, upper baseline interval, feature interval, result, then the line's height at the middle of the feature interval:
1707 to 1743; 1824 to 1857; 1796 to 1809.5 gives 0.11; 4.38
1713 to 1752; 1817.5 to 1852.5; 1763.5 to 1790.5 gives 0.10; 4.41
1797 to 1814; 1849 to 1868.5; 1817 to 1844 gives -0.12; 3.92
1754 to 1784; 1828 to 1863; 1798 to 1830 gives -0.02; 4.08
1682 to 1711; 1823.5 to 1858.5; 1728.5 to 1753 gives 0.08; 4.69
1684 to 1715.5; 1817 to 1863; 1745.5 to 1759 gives 0.12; 4.62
